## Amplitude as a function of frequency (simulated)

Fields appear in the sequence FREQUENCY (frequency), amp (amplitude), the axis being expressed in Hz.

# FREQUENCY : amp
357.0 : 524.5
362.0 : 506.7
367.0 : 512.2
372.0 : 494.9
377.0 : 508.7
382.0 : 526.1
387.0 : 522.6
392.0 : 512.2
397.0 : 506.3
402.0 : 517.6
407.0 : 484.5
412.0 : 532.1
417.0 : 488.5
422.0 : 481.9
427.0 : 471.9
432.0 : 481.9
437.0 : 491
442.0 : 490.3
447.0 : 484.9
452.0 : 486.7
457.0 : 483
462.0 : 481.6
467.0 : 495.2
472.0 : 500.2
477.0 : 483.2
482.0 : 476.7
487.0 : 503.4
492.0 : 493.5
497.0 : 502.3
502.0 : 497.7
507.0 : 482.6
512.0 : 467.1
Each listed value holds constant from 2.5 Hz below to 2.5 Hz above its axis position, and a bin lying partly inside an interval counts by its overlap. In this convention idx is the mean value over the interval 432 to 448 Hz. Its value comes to 488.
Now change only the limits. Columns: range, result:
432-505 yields 490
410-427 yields 496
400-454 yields 492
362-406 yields 511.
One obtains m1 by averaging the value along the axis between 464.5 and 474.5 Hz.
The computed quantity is 498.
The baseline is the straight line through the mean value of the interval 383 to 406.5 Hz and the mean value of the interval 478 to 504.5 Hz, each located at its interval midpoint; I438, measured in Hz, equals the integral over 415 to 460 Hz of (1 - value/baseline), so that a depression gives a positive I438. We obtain 1.8 Hz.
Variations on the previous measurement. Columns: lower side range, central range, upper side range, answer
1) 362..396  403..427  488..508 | 0.5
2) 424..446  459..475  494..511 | -0.1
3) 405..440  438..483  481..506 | 0.5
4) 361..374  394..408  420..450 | -0.3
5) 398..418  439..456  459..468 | 0.2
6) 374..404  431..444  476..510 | 0.4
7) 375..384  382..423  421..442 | -0.5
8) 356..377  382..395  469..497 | -0.3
